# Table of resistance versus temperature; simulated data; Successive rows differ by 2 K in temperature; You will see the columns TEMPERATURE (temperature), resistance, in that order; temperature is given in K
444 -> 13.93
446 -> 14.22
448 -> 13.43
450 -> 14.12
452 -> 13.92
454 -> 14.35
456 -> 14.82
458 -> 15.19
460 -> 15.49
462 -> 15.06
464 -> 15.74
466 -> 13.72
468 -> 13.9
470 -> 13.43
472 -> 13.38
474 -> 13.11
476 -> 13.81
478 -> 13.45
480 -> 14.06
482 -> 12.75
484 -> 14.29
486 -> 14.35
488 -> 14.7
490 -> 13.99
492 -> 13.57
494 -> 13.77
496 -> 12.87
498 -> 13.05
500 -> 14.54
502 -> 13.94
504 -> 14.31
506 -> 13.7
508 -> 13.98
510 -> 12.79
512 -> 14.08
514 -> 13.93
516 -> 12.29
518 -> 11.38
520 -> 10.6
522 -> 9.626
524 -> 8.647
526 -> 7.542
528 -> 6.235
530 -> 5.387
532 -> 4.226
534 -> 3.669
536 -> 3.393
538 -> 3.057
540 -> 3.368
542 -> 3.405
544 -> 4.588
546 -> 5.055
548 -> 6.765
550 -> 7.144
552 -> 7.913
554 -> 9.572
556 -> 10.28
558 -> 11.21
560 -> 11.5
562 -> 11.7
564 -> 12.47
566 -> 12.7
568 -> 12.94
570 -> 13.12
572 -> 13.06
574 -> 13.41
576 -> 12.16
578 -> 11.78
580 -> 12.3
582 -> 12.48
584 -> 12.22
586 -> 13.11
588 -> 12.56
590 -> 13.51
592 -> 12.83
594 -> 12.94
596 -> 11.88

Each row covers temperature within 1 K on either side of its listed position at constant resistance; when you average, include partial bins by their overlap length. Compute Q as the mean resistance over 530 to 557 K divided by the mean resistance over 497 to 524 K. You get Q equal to 0.44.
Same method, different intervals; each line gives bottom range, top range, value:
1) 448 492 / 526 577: 0.59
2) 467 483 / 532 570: 0.58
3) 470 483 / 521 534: 0.50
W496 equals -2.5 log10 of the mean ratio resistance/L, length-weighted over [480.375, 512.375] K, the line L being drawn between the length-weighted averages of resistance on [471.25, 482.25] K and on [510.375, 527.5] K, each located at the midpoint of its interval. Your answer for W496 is -0.127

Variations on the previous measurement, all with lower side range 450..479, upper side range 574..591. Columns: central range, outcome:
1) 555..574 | 0.055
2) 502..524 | 0.085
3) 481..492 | -0.004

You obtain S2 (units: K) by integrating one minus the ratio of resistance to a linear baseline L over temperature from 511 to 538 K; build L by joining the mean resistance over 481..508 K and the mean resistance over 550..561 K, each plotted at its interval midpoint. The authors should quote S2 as 8.4 K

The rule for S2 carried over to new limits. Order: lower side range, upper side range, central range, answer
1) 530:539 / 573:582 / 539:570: -2.8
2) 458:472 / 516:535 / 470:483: -0.2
